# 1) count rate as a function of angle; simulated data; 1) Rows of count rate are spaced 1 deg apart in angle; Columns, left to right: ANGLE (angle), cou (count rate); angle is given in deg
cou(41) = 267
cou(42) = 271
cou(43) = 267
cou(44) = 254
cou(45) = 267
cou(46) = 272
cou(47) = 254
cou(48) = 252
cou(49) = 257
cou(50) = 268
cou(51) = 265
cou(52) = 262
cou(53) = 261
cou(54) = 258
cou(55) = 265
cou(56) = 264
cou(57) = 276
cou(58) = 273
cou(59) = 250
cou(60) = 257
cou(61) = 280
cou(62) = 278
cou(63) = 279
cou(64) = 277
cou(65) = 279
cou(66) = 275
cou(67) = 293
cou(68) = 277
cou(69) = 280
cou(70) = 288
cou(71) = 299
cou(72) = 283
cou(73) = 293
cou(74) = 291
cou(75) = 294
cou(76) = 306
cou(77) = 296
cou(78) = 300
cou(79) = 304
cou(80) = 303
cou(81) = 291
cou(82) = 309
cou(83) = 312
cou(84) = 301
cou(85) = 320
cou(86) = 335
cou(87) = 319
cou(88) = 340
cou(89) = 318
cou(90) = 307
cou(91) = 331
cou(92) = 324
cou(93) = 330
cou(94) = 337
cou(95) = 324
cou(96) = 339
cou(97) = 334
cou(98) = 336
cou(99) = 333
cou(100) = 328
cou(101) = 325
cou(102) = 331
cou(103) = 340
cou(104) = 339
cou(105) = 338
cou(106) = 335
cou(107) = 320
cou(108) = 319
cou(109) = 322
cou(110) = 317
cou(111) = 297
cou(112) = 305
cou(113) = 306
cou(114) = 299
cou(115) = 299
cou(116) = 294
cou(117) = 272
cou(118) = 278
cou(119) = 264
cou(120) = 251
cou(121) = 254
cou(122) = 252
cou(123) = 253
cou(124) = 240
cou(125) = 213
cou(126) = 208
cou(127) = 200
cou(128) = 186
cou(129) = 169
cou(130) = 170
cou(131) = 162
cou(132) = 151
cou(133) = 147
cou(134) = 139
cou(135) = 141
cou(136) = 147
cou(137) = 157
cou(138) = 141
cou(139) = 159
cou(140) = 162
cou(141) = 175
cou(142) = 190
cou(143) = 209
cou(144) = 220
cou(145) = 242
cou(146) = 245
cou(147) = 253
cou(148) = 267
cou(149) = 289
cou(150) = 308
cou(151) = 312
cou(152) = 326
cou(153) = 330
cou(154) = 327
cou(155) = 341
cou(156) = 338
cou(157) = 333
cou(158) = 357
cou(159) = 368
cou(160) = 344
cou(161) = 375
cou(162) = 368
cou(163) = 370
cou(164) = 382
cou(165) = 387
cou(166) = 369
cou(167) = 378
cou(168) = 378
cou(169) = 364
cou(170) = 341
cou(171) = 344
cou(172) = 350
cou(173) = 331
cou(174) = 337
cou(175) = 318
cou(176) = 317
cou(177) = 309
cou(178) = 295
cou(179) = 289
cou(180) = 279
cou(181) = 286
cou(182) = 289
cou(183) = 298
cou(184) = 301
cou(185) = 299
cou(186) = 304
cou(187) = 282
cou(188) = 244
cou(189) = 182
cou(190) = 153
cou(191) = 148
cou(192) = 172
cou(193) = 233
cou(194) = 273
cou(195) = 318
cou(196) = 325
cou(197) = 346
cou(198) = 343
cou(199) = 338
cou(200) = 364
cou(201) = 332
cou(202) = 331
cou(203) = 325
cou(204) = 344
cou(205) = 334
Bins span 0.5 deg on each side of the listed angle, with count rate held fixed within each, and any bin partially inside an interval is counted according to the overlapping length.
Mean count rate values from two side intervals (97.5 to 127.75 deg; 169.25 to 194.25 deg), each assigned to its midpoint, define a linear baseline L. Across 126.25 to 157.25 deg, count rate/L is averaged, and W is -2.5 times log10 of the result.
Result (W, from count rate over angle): 0.272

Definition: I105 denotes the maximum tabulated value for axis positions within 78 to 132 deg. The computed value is 340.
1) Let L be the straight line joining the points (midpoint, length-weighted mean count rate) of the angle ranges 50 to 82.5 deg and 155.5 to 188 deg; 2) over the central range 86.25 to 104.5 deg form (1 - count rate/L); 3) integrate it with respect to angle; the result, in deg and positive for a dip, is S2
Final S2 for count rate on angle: -2.1 deg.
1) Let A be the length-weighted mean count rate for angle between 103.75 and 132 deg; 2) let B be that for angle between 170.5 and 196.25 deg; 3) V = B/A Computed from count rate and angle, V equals 1.1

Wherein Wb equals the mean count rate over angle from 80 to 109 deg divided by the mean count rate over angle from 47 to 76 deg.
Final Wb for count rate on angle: 1.2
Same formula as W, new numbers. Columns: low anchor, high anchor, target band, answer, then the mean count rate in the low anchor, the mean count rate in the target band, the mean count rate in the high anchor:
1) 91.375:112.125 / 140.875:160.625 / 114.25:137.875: 0.423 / 328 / 211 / 291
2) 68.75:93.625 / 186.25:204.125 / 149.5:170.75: -0.218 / 307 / 352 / 280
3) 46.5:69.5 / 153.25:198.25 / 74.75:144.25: 0.065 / 269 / 270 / 313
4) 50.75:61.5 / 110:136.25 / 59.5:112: -0.238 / 265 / 309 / 229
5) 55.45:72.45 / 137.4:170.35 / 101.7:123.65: -0.033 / 277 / 299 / 301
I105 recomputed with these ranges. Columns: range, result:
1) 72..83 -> 312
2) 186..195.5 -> 318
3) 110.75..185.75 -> 387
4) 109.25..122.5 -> 317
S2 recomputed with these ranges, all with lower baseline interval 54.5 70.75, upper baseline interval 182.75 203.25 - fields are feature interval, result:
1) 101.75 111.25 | -1.7 deg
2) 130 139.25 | 4.3 deg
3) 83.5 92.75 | -1.5 deg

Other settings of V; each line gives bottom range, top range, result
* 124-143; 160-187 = 1.95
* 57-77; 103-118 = 1.10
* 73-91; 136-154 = 0.76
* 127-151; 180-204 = 1.45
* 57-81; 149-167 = 1.22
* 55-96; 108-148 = 0.75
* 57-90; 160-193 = 1.04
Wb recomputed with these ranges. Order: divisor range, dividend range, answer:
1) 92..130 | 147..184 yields 1.14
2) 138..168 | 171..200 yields 0.96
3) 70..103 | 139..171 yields 0.98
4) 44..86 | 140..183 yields 1.11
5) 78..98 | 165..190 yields 0.97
